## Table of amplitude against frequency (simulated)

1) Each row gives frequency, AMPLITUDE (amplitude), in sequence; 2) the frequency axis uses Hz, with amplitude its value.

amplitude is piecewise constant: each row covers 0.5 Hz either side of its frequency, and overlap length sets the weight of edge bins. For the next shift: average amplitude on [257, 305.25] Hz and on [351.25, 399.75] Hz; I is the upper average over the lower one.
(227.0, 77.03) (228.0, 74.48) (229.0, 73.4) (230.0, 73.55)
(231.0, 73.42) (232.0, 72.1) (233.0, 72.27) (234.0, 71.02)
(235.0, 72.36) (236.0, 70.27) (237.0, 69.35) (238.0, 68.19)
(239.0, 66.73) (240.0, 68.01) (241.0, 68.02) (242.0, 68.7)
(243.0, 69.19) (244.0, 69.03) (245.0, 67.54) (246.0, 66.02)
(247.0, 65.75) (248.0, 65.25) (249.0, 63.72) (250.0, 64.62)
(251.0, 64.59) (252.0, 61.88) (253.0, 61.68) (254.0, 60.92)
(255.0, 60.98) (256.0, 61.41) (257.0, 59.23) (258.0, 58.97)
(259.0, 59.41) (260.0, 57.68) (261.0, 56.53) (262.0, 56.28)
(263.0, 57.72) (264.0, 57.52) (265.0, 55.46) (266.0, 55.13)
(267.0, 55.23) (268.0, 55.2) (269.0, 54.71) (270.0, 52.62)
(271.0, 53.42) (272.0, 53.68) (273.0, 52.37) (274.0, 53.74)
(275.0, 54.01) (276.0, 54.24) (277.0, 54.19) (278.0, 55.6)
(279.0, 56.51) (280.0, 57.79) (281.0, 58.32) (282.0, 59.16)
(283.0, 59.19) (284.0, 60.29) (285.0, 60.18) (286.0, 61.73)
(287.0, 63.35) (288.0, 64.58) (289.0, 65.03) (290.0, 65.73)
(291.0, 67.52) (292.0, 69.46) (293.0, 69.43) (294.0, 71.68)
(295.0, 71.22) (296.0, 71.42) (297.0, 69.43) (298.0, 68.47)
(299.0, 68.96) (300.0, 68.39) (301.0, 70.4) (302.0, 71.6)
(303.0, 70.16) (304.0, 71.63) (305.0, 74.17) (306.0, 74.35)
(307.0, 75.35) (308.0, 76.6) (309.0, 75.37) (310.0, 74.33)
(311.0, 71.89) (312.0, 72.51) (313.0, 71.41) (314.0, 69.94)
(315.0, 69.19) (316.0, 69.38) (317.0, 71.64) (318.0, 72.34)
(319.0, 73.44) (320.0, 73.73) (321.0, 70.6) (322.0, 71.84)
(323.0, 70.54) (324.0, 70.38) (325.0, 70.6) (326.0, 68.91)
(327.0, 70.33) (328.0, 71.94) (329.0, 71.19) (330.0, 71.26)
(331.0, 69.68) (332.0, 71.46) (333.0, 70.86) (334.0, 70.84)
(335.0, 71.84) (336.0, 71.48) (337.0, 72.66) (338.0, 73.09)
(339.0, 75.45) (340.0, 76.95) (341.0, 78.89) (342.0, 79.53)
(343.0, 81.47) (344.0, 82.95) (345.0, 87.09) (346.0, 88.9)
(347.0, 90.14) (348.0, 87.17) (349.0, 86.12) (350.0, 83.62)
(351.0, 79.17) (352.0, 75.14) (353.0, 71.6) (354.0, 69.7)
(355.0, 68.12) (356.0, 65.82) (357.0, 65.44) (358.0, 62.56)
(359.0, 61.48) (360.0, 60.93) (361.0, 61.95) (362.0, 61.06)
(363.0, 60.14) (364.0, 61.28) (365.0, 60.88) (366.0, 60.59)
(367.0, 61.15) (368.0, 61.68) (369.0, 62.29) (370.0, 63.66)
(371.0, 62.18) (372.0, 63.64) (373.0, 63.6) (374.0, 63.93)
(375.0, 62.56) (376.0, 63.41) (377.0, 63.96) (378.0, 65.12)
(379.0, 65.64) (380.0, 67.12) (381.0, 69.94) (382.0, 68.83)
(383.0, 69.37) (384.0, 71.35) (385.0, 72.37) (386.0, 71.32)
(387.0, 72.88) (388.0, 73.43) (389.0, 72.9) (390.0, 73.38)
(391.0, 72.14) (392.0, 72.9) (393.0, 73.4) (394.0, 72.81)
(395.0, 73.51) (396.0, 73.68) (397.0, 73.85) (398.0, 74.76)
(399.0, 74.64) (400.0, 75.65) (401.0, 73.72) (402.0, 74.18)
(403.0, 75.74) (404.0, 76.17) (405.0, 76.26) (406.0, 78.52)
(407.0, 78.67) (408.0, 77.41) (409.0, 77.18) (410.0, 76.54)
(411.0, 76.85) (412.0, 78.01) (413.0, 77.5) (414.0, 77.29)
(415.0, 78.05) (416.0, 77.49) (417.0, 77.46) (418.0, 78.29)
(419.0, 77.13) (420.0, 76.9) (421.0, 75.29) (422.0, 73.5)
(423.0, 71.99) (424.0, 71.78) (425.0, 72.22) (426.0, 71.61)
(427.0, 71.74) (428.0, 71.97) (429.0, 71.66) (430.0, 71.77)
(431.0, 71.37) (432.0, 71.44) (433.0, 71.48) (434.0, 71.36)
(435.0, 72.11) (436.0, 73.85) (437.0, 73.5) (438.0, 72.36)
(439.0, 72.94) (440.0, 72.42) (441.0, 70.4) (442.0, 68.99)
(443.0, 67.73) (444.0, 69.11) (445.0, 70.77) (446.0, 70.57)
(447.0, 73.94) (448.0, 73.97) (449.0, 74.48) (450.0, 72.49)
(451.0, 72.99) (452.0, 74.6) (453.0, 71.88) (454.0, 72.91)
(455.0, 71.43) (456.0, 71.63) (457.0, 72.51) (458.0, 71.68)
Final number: 1.1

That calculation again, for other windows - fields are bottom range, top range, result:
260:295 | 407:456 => 1.25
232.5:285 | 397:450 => 1.21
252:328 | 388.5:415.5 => 1.17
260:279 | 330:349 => 1.42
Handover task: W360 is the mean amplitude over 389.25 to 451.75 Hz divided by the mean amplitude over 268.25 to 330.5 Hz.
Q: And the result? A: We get 1.1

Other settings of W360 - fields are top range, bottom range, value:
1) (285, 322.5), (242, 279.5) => 1.19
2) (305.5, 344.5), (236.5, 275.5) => 1.20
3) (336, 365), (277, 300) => 1.15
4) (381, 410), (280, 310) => 1.09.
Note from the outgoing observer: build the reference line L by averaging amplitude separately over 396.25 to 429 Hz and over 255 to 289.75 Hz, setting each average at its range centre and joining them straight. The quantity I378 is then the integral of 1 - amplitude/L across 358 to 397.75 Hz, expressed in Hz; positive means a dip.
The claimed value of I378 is 2.4 Hz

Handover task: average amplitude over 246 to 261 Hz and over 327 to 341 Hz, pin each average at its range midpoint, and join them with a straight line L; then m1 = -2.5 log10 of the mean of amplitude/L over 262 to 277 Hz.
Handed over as 0.17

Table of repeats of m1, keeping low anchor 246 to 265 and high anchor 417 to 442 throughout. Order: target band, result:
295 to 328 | -0.110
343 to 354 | -0.222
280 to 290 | 0.026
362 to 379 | 0.103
